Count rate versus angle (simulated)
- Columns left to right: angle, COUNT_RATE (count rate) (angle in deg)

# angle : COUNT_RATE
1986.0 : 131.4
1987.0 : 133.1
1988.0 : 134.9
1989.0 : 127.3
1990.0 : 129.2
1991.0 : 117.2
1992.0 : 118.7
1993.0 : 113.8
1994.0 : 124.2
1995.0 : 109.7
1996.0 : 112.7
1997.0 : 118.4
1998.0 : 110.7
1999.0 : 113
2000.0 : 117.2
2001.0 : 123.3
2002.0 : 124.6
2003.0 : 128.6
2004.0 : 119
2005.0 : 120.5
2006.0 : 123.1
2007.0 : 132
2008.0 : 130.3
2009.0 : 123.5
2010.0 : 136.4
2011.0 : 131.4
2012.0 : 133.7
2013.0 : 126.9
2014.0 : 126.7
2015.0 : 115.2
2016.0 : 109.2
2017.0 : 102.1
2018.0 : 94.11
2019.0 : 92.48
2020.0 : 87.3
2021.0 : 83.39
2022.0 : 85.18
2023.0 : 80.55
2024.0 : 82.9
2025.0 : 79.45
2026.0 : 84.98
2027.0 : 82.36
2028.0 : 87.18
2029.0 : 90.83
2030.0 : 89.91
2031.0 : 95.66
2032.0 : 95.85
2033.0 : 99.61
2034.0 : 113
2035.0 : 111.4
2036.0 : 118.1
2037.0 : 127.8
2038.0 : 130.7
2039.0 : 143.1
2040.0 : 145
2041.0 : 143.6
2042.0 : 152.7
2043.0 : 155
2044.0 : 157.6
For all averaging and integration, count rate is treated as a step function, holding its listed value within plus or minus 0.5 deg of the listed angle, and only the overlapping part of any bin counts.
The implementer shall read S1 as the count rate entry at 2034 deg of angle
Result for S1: 113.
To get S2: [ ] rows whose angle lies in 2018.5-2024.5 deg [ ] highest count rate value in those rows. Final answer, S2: 92.48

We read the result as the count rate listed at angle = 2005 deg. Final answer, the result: 120.5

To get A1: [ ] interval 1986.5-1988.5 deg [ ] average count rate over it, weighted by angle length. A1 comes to 134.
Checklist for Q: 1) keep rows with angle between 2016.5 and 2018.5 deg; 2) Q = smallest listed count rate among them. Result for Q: 94.11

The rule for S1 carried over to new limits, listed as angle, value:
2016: 109.2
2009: 123.5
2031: 95.66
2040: 145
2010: 136.4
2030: 89.91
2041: 143.6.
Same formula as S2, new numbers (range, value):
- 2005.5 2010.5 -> 136.4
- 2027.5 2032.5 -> 95.85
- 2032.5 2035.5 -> 113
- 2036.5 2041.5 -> 145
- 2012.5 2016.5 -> 126.9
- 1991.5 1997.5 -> 124.2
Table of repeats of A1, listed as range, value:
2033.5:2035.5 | 112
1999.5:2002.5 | 122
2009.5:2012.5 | 134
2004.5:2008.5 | 126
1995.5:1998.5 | 114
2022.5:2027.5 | 82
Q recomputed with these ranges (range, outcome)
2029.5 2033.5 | 89.91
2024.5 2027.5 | 79.45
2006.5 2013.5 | 123.5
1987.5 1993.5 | 113.8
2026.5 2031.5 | 82.36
